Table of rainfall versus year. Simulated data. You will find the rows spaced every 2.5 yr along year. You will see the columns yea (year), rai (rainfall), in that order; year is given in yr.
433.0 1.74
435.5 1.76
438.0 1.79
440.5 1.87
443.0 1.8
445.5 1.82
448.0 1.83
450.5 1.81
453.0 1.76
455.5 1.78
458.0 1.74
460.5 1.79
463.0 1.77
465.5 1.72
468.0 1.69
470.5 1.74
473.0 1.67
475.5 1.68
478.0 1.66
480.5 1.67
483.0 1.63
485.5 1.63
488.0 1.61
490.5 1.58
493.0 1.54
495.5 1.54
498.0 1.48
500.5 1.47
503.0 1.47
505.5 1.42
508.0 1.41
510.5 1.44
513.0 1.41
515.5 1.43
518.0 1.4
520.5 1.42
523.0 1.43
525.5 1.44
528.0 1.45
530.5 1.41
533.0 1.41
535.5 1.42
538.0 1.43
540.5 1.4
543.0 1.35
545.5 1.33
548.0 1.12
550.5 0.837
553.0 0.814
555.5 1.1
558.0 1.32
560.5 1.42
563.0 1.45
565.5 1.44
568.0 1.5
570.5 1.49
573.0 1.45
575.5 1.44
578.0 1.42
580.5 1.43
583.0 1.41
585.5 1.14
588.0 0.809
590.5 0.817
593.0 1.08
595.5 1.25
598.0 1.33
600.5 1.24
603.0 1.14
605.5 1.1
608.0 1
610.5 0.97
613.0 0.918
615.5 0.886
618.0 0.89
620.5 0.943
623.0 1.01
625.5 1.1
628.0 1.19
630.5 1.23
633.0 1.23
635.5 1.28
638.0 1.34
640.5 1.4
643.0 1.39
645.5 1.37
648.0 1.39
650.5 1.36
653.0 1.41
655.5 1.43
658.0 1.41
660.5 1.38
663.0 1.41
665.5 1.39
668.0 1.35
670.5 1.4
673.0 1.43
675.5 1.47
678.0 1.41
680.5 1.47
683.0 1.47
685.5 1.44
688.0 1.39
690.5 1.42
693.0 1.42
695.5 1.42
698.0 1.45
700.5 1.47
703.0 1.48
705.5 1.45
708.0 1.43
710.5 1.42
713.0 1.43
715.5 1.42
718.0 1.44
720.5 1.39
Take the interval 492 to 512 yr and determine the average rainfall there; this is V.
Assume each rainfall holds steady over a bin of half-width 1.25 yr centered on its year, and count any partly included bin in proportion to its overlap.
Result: 1.47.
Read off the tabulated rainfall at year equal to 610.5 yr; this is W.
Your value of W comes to 0.97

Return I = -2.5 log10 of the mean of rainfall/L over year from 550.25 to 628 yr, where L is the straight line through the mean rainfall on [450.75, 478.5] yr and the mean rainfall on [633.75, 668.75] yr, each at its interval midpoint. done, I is 0.27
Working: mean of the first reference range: 1.73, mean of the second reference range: 1.38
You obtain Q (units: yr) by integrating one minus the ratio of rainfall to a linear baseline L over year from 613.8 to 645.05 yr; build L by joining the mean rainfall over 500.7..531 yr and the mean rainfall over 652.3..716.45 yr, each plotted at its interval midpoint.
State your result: 5.9 yr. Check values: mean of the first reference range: 1.43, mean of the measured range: 1.16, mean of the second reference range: 1.43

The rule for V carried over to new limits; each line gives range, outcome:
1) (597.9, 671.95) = 1.23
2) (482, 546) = 1.46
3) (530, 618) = 1.22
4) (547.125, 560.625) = 1.07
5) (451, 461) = 1.77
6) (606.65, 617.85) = 0.94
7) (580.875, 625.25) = 1.06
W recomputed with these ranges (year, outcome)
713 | 1.43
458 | 1.74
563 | 1.45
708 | 1.43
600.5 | 1.24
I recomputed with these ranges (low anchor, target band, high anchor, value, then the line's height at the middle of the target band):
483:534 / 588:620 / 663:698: 0.36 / 1.45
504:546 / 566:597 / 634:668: 0.10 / 1.4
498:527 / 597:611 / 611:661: 0.13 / 1.28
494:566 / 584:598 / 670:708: 0.30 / 1.39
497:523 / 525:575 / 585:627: -0.05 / 1.27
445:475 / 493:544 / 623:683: 0.14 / 1.63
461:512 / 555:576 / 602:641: -0.09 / 1.3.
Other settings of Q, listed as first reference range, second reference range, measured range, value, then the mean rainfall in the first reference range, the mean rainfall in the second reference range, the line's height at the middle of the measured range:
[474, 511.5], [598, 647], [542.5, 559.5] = 3.1 yr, 1.55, 1.14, 1.37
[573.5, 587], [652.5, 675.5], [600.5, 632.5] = 7.8 yr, 1.36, 1.4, 1.38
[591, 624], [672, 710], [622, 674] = -3.7 yr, 1.05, 1.44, 1.24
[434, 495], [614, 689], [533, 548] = 1.8 yr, 1.72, 1.31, 1.55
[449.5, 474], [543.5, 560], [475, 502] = -0.5 yr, 1.75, 1.11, 1.56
